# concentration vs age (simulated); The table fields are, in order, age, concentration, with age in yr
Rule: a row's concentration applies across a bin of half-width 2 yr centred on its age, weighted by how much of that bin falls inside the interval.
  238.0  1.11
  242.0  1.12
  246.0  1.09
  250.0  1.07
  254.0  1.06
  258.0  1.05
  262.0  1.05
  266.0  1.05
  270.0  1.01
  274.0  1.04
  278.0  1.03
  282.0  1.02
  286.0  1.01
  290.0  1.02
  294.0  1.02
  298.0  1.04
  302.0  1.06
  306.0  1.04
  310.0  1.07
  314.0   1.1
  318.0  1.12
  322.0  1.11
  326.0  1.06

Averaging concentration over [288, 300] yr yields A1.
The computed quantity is 1.03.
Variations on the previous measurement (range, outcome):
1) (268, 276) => 1.02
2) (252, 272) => 1.04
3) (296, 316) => 1.06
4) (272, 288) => 1.02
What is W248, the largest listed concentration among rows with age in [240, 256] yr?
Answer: 1.12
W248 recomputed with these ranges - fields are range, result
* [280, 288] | 1.02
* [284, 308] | 1.06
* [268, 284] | 1.04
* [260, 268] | 1.05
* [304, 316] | 1.1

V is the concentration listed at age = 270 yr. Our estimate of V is 1.01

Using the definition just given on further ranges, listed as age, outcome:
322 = 1.11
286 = 1.01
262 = 1.05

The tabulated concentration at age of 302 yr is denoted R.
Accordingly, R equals 1.06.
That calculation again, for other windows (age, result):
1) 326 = 1.06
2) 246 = 1.09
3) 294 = 1.02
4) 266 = 1.05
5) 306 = 1.04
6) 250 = 1.07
